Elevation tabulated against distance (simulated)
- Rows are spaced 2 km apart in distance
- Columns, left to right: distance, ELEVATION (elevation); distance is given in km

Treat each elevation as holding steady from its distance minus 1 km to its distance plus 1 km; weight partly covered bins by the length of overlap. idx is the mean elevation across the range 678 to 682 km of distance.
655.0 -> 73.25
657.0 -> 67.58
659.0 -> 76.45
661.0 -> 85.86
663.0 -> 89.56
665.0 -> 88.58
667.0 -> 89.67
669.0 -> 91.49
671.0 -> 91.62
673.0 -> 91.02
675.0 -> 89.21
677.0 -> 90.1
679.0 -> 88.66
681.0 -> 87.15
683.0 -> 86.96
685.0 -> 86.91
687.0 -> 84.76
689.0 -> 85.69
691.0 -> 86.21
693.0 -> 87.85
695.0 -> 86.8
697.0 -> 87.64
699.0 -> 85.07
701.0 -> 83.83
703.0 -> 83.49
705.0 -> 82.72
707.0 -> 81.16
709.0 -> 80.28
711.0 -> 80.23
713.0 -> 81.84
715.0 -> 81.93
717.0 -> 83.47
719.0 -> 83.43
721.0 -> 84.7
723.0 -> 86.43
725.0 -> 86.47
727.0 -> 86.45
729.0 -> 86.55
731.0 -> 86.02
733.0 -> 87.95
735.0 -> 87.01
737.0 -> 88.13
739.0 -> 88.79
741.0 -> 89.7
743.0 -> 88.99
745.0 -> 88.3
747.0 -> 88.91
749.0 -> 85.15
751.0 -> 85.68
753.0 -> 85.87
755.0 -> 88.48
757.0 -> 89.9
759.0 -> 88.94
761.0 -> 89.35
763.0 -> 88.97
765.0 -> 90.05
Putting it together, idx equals 87.9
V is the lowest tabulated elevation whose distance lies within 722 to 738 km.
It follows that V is 86.02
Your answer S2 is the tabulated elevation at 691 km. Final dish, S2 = 86.21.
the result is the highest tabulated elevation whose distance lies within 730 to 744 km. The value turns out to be 89.7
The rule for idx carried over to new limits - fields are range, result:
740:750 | 88.2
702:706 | 83.1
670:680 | 90.1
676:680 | 89.4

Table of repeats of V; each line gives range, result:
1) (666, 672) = 89.67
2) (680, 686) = 86.91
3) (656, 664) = 67.58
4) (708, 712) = 80.23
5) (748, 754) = 85.15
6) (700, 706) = 82.72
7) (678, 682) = 87.15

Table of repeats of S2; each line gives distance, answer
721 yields 84.7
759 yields 88.94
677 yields 90.1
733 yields 87.95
